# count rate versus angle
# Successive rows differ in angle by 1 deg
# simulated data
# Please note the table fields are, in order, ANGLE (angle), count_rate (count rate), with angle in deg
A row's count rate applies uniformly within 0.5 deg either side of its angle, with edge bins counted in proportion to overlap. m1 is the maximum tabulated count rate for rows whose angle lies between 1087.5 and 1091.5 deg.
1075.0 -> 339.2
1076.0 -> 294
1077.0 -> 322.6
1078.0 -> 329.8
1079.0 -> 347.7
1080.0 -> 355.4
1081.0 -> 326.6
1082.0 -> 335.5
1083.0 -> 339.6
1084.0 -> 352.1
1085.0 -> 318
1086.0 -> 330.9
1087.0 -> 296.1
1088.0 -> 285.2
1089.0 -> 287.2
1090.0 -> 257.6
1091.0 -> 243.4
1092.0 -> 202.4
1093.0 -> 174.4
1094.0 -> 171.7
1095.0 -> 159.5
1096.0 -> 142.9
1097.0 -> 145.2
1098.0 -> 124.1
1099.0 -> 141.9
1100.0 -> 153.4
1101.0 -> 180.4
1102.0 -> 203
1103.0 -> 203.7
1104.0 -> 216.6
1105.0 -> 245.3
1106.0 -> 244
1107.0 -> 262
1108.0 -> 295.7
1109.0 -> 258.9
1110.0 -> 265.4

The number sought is 287.2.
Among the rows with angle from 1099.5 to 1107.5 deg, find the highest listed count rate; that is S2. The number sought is 262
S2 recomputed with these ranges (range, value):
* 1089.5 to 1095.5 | 257.6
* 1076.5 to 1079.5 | 347.7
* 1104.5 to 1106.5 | 245.3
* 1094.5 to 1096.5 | 159.5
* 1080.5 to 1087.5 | 352.1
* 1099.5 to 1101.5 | 180.4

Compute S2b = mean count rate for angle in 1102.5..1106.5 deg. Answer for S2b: 227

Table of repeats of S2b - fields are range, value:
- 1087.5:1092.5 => 255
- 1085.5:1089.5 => 300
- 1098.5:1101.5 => 159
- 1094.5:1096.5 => 151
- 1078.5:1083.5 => 341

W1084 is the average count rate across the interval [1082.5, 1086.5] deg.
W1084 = 335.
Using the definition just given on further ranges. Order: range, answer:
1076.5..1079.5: 333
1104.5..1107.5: 250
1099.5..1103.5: 185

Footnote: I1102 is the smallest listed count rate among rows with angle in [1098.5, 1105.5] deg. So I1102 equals 141.9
